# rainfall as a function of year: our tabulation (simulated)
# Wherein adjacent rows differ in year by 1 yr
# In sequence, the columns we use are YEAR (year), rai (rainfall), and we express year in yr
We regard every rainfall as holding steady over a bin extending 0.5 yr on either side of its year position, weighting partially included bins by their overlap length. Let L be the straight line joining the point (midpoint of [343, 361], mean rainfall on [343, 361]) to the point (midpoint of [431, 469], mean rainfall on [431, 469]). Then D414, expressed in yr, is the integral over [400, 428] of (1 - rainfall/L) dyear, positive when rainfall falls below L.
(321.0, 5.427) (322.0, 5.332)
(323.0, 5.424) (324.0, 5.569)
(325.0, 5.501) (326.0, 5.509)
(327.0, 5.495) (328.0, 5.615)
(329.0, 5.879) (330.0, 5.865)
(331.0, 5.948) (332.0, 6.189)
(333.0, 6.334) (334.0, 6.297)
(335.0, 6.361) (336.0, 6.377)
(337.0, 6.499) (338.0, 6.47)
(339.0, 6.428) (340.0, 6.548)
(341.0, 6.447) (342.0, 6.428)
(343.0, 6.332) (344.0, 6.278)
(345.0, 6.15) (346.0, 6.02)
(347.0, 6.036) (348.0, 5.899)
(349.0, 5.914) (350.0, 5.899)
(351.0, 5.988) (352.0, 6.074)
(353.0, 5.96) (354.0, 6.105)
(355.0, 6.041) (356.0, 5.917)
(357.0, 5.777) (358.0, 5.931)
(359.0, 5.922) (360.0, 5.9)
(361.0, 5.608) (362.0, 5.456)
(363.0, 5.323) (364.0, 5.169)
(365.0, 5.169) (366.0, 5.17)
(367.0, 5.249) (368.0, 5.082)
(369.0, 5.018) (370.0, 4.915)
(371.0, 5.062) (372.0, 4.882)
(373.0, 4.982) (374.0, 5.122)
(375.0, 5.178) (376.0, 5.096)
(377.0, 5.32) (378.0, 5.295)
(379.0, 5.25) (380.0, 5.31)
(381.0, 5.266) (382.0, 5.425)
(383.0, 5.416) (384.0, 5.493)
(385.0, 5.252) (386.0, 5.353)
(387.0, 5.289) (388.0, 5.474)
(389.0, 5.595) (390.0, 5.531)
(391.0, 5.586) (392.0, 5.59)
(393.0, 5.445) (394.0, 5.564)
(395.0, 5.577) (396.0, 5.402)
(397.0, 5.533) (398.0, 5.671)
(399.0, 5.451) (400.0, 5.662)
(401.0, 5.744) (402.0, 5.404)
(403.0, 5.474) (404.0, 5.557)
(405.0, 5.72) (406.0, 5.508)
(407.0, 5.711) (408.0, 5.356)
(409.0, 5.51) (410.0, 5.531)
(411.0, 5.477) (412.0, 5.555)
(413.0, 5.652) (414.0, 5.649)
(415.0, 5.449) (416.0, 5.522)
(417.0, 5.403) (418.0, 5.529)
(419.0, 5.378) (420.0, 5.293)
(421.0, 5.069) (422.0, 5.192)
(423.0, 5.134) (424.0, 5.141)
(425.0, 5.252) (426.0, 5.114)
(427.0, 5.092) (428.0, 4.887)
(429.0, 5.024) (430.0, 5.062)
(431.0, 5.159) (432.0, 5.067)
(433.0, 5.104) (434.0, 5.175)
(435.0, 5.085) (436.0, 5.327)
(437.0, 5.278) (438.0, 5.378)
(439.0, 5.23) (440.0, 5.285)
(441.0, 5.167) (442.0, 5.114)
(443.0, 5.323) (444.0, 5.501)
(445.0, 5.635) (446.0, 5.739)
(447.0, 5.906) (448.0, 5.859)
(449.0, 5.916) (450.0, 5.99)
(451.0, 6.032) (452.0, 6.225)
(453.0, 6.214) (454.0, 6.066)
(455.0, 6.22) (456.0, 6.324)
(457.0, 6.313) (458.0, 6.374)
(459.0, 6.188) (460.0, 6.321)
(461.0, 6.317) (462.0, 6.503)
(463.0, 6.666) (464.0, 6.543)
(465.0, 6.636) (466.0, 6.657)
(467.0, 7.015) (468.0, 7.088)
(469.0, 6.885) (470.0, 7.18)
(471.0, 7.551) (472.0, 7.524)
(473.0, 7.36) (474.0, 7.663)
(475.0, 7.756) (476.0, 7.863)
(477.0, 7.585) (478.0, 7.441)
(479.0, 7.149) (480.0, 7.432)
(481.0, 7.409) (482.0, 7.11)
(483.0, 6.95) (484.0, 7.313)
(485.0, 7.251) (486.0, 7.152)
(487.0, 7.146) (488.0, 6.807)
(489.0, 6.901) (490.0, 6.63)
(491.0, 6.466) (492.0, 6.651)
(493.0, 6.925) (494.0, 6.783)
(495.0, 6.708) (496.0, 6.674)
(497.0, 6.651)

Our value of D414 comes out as 2.5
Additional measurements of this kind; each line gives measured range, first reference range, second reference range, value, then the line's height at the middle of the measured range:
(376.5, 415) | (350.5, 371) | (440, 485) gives 2.8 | 5.92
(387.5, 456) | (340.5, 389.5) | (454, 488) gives 9.1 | 6.33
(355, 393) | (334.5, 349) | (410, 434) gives 3.3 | 5.88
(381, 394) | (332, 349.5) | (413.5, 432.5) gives 0.5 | 5.68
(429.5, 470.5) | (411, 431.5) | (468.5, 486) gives 2.8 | 6.35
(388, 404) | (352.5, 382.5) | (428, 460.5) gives -0.2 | 5.48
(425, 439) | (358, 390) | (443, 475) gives 2.2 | 6.1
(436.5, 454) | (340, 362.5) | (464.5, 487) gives 3.3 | 6.96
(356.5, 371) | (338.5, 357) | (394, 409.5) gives 1.4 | 5.96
